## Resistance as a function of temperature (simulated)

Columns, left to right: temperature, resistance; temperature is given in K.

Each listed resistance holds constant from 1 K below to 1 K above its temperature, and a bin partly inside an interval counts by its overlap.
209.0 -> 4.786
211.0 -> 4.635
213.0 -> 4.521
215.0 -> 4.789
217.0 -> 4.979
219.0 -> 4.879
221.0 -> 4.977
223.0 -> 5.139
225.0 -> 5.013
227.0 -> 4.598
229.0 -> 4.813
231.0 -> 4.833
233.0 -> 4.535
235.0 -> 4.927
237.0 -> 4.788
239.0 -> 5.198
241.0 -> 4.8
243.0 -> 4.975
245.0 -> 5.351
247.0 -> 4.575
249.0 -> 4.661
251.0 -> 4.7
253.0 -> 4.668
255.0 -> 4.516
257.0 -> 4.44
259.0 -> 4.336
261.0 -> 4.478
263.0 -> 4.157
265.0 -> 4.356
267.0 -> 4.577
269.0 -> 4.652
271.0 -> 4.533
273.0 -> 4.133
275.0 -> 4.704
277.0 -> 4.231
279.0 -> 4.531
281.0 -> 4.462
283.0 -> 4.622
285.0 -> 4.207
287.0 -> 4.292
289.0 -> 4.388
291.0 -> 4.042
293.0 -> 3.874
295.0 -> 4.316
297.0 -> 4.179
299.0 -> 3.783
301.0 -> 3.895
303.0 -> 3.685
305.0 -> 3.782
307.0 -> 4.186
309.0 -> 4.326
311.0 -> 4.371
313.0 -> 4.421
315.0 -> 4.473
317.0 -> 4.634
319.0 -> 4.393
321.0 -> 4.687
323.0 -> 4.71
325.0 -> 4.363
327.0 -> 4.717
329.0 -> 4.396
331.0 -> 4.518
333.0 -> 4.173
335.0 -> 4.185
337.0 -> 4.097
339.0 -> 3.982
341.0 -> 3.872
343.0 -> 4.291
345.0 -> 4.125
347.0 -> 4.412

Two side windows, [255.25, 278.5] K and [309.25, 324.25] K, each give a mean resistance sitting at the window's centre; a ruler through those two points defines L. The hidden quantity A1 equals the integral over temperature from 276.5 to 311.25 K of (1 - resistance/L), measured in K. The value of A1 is 2.3 K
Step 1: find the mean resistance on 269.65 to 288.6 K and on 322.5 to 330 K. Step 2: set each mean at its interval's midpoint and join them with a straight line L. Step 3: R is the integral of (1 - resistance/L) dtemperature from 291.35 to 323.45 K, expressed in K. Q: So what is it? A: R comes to 1.92 K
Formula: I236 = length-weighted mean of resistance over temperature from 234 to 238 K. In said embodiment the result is 4.86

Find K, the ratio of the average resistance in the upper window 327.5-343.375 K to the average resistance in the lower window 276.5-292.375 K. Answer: 0.97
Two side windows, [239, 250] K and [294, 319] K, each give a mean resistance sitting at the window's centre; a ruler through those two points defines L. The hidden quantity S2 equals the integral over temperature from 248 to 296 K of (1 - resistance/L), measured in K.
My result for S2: 1.8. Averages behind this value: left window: 4.9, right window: 4.18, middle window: 4.41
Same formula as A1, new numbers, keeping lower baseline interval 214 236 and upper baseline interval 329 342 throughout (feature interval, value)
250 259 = 0.2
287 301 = 1.0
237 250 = -0.5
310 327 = -1.0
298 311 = 1.1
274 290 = 0.2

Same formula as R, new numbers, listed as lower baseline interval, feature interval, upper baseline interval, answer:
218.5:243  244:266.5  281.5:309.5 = 0.1 K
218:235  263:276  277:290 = 0.1 K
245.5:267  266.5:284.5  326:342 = -0.2 K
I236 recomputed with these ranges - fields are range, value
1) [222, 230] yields 4.89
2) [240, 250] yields 4.87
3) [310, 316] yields 4.42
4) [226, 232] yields 4.75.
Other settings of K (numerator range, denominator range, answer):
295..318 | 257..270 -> 0.94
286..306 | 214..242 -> 0.83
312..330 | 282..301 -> 1.09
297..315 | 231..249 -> 0.84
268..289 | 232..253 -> 0.92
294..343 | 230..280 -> 0.92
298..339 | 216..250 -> 0.88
